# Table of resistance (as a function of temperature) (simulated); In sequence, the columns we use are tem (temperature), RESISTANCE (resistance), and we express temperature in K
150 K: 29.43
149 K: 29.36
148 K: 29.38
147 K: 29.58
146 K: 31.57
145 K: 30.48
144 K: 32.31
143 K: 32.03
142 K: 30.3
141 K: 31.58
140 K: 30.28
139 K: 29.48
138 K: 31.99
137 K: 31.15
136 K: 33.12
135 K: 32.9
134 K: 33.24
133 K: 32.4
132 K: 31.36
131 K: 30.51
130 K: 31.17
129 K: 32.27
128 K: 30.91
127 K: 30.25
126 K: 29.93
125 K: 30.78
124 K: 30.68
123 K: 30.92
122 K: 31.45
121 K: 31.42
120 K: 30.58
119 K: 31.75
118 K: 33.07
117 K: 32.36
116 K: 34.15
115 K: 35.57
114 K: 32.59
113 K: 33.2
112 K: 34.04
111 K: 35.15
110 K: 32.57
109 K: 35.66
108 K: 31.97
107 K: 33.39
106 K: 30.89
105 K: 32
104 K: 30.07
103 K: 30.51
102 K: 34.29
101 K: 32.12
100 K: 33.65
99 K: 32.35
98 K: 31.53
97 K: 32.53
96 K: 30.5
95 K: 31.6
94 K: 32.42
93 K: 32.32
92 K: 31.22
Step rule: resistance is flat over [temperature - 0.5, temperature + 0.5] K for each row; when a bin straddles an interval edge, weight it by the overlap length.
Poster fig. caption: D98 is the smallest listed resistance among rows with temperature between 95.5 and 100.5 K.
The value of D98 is 30.5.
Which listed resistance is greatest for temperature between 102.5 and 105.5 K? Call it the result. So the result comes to 32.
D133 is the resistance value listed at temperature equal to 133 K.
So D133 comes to 32.4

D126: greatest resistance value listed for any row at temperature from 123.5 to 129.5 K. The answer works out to 32.27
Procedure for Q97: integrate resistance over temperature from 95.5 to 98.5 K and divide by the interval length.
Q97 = 31.5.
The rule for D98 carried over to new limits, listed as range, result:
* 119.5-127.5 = 29.93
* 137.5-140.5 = 29.48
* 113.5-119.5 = 31.75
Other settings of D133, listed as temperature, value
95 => 31.6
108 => 31.97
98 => 31.53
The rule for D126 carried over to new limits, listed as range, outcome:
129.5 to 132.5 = 31.36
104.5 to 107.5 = 33.39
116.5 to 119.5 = 33.07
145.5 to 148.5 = 31.57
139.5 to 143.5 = 32.03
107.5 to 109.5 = 35.66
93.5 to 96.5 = 32.42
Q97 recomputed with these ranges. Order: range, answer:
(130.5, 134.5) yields 31.9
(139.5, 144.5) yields 31.3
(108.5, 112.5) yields 34.4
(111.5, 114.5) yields 33.3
